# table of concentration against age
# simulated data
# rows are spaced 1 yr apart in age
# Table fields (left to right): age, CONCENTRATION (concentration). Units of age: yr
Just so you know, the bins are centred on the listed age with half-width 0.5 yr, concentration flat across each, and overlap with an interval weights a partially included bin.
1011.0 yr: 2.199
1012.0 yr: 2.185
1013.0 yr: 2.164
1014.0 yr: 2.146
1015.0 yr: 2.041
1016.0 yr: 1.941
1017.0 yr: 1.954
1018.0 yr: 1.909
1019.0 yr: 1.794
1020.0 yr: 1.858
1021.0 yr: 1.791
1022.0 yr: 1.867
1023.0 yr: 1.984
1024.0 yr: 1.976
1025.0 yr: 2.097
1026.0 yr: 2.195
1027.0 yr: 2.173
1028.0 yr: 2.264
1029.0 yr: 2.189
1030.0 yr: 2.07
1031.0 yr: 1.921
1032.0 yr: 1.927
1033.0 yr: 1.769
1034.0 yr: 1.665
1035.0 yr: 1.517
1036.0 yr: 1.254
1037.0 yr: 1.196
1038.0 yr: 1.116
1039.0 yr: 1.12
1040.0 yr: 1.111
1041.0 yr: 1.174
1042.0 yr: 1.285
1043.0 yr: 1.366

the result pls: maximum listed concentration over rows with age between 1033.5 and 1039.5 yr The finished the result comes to 1.665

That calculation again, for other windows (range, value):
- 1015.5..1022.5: 1.954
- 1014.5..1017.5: 2.041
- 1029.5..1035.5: 2.07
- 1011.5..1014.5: 2.185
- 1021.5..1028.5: 2.264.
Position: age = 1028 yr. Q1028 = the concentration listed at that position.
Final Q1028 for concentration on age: 2.264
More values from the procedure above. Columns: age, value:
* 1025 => 2.097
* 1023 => 1.984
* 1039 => 1.12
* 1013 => 2.164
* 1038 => 1.116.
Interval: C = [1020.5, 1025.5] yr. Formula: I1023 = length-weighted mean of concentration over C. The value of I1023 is 1.94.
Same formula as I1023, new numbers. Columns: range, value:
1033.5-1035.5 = 1.59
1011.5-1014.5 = 2.17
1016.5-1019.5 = 1.89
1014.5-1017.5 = 1.98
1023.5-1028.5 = 2.14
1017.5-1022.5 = 1.84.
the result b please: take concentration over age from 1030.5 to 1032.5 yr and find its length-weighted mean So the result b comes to 1.92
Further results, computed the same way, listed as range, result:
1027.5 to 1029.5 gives 2.23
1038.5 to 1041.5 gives 1.14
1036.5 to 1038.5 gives 1.16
